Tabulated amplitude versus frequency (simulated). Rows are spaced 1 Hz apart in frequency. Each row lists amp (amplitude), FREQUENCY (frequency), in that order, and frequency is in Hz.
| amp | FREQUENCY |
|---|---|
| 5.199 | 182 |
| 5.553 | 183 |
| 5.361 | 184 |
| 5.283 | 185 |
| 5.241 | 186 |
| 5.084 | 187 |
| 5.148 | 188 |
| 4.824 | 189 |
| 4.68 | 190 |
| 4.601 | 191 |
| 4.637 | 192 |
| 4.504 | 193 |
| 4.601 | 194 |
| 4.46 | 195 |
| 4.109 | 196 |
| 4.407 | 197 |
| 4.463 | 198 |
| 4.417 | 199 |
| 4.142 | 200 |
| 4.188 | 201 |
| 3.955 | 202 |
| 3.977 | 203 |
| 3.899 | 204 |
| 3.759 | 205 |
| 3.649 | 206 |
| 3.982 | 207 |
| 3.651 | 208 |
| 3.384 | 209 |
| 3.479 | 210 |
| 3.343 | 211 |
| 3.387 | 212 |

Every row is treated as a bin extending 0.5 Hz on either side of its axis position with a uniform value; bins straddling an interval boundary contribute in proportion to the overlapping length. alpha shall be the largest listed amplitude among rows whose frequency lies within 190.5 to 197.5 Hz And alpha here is 4.637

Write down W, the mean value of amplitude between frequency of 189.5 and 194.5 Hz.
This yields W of 4.6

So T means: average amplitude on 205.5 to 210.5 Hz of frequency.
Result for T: 3.63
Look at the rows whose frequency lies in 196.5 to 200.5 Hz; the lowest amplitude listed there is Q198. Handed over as 4.142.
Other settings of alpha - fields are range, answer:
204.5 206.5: 3.759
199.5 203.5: 4.188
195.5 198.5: 4.463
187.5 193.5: 5.148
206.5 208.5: 3.982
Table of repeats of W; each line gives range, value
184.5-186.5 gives 5.26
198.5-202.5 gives 4.18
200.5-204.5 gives 4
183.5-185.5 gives 5.32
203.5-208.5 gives 3.79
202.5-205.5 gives 3.88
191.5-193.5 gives 4.57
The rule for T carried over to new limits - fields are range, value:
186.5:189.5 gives 5.02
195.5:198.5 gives 4.33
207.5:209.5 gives 3.52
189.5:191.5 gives 4.64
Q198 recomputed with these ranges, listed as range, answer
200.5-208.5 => 3.649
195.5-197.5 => 4.109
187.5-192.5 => 4.601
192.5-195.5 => 4.46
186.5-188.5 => 5.084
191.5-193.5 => 4.504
